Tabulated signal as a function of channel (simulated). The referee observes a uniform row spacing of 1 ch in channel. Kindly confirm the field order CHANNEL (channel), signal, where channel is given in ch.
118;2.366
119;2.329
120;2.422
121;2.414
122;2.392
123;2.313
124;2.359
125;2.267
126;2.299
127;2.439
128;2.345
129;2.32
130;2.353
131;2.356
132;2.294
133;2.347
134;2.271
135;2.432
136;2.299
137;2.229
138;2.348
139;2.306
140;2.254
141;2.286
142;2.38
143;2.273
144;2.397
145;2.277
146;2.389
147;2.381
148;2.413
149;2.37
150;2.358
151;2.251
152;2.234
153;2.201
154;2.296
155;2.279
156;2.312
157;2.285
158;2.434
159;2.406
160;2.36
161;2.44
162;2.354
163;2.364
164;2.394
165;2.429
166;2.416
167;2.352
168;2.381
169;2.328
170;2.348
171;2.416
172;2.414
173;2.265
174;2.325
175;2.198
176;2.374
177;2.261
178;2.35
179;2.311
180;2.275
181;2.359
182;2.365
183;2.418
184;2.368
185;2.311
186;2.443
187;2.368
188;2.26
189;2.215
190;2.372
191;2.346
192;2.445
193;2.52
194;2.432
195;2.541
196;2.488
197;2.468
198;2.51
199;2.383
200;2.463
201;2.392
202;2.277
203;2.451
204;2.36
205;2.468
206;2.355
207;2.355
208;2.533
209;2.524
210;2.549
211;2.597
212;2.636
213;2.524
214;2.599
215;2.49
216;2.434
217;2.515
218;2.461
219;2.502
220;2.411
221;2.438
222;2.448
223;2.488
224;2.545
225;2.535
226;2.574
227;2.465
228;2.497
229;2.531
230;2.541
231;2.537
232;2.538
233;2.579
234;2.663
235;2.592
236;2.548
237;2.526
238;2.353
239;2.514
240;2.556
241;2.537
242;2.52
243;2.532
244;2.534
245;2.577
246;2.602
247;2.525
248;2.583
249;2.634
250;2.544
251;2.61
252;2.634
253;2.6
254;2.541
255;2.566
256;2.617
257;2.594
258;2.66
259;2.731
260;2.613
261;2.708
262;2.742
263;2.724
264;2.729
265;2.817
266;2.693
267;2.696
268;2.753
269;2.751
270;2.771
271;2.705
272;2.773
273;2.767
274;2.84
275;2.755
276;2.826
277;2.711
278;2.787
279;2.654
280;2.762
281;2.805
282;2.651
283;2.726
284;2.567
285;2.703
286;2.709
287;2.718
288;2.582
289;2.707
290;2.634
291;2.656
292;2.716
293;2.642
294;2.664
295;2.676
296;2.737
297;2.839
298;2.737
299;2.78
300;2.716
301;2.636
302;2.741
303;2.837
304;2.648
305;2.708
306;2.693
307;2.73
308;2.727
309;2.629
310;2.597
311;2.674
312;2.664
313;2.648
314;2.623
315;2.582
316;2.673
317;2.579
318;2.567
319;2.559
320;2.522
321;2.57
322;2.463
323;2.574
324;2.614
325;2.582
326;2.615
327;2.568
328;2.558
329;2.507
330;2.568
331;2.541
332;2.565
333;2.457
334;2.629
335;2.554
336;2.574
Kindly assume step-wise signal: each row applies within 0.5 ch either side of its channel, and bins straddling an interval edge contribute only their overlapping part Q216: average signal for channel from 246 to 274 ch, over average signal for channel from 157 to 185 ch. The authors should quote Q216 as 1.13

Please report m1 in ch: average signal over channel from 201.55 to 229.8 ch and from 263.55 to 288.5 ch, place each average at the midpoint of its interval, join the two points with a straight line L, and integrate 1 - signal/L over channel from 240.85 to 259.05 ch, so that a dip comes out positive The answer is 0.3 ch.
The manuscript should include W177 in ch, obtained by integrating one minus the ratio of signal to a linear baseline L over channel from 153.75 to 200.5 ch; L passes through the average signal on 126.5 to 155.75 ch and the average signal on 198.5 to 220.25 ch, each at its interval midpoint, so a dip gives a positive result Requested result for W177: 0.5 ch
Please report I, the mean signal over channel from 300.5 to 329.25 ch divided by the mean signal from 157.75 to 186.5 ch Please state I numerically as 1.11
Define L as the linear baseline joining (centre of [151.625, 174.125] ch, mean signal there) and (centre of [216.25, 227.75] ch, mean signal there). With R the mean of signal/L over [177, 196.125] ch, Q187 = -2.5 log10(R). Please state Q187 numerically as 0.01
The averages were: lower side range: 2.35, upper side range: 2.49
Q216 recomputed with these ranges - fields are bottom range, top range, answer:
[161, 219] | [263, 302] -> 1.13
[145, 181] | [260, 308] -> 1.16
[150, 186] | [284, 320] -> 1.14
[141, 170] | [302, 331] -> 1.12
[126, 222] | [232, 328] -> 1.11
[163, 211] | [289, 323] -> 1.11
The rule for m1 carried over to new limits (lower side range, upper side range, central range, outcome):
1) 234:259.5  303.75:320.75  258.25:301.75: -1.9 ch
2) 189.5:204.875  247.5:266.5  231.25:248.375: 0.3 ch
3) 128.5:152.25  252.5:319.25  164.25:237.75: 1.2 ch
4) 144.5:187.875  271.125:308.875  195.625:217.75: 0.0 ch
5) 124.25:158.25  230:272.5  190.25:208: 0.4 ch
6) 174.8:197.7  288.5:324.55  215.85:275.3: -1.9 ch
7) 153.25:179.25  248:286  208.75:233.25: 0.2 ch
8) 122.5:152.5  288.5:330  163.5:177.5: 0.2 ch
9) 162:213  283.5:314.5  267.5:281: -0.7 ch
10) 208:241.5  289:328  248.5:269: -0.7 ch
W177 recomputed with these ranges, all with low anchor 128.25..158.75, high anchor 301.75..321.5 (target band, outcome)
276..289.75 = -0.6 ch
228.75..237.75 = -0.2 ch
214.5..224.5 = 0.0 ch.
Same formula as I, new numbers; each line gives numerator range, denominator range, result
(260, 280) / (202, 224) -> 1.11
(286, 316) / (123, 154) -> 1.16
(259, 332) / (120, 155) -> 1.15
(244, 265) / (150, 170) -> 1.12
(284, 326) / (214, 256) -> 1.05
